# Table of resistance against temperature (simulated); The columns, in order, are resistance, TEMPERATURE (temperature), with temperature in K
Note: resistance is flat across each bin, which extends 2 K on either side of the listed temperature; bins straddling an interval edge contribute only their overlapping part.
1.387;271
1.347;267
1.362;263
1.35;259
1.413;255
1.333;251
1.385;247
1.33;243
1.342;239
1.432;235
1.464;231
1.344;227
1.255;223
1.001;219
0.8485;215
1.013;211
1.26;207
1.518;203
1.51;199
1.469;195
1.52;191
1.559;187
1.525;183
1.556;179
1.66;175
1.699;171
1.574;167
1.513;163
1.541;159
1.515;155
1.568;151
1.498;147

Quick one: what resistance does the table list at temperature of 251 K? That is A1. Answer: 1.333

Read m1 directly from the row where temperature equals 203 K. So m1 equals 1.518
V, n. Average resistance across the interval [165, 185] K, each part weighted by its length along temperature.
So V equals 1.6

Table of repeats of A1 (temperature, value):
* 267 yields 1.347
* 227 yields 1.344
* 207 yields 1.26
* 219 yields 1.001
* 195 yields 1.469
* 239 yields 1.342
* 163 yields 1.513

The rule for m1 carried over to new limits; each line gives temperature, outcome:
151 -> 1.568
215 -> 0.8485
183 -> 1.525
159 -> 1.541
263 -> 1.362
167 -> 1.574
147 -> 1.498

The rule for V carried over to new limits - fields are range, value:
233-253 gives 1.36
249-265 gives 1.36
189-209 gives 1.46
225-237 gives 1.41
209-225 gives 1.03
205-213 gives 1.14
